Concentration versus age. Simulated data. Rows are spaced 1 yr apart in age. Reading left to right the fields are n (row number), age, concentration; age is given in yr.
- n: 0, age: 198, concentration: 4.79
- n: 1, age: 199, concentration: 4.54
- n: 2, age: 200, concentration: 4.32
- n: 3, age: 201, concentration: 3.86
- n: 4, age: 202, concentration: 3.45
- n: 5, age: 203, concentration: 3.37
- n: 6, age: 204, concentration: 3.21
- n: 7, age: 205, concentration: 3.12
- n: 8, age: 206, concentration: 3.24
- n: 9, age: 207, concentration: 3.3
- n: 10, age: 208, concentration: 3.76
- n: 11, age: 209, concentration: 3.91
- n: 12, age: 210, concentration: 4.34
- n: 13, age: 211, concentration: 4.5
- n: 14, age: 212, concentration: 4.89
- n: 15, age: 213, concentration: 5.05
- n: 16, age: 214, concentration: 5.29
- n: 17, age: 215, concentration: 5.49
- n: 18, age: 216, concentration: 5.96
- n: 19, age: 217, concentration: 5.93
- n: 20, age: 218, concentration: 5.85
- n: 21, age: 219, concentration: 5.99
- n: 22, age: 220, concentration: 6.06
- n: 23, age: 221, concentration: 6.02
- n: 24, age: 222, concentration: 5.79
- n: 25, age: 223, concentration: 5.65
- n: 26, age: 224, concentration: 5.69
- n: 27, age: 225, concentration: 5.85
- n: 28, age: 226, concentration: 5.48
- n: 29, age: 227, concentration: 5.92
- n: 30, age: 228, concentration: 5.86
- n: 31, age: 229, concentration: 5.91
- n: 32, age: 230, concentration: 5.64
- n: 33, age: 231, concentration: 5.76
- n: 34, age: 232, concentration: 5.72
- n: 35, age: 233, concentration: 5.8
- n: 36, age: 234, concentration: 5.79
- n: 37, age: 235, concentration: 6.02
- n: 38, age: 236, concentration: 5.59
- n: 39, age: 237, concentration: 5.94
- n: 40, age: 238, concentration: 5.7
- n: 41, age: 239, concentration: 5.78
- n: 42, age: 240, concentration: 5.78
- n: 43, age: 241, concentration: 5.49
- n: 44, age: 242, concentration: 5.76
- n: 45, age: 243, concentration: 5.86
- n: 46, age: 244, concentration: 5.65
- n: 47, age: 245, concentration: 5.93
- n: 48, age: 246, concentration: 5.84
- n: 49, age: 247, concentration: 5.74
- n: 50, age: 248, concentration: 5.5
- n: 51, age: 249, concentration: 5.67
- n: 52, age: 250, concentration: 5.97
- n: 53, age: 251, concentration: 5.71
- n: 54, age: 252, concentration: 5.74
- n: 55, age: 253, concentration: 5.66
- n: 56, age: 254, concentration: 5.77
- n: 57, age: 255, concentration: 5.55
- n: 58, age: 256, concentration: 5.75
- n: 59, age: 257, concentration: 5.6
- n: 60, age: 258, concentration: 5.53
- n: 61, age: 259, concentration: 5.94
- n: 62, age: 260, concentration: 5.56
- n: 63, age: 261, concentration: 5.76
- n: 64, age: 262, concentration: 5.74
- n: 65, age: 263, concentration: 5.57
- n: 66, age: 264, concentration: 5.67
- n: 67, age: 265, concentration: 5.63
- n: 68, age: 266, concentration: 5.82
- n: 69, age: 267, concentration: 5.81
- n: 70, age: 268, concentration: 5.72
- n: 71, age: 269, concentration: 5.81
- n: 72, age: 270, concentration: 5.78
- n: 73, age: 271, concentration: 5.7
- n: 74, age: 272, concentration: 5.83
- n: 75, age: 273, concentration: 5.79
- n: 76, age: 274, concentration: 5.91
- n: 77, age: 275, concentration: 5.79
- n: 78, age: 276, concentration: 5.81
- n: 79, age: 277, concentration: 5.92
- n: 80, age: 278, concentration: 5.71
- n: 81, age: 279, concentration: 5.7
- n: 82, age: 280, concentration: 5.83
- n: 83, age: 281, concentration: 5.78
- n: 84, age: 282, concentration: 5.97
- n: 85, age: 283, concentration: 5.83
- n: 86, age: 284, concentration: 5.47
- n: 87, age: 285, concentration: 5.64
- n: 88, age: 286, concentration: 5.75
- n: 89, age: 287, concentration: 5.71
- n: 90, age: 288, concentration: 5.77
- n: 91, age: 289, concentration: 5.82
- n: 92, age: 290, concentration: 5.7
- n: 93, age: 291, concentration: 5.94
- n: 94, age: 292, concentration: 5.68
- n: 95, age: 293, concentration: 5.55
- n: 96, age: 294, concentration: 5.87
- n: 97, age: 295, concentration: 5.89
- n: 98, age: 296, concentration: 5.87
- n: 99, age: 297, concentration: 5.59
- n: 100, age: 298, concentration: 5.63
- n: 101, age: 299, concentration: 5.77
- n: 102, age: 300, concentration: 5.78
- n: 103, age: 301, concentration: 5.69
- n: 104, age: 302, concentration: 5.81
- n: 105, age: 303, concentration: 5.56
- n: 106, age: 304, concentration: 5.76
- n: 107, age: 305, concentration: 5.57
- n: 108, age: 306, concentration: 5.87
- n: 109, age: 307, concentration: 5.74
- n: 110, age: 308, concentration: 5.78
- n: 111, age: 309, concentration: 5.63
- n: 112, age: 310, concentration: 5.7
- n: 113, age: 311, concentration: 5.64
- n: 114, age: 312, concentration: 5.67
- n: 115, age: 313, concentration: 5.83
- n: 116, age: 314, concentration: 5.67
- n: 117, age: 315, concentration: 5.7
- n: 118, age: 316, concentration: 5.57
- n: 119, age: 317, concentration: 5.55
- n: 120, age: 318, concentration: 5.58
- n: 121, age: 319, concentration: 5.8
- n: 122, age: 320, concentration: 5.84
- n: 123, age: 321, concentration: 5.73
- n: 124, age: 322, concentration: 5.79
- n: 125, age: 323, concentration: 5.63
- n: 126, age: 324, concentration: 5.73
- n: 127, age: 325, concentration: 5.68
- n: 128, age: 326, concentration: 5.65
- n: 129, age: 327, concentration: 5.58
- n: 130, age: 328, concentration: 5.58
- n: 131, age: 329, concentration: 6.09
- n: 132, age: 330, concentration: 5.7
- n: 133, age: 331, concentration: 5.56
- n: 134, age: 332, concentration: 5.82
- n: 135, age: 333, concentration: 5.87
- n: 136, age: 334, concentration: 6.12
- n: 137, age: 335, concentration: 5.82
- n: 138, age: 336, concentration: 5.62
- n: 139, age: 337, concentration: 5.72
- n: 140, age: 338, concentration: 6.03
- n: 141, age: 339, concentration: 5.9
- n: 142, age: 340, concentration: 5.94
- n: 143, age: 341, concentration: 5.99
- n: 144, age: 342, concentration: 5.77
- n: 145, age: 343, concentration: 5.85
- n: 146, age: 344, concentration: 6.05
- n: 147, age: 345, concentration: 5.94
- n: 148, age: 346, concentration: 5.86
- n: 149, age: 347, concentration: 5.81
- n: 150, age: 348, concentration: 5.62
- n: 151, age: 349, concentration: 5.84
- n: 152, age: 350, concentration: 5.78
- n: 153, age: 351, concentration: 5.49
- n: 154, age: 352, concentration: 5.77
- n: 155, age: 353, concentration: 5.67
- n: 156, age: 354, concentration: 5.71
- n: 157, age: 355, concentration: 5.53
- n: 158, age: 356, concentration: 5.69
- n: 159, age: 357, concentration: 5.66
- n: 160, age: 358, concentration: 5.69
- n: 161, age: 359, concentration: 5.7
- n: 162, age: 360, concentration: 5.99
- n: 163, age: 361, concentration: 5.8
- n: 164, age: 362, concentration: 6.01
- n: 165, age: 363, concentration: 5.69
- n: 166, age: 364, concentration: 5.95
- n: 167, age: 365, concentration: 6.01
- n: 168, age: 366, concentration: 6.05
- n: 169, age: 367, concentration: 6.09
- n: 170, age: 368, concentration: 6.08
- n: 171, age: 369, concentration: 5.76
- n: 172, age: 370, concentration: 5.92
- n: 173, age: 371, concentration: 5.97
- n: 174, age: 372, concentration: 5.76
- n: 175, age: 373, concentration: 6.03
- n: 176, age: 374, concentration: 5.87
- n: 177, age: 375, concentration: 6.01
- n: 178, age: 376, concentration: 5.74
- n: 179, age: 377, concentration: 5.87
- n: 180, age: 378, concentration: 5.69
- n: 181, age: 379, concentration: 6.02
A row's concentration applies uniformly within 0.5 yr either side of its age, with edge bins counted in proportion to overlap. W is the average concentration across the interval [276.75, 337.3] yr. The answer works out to 5.73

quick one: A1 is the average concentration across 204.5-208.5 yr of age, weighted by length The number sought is 3.36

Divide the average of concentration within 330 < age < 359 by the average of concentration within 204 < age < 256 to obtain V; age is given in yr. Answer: 1.1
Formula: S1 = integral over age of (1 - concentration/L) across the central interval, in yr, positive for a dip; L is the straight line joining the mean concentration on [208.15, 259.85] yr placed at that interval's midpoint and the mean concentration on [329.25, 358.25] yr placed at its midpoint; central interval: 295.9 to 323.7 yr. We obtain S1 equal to 0.2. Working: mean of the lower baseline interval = 5.63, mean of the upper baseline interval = 5.79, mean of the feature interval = 5.7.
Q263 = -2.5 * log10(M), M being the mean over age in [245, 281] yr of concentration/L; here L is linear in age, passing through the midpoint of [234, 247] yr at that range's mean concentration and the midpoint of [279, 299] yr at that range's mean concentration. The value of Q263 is 0.00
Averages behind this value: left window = 5.78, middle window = 5.74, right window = 5.75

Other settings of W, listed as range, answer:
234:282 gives 5.75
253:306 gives 5.74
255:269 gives 5.7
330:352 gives 5.82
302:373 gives 5.78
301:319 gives 5.69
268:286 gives 5.78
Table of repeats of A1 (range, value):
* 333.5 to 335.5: 5.97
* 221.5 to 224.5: 5.71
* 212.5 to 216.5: 5.45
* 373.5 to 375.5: 5.94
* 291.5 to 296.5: 5.77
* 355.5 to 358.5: 5.68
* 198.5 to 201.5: 4.24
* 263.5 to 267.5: 5.73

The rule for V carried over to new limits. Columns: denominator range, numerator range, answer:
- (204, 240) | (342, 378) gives 1.10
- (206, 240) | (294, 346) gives 1.06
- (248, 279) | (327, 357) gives 1.01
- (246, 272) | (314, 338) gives 1.00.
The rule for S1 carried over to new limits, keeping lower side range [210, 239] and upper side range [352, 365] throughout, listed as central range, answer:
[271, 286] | -0.2 yr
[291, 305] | 0.0 yr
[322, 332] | 0.1 yr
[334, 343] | -0.2 yr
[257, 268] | 0.0 yr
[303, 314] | 0.0 yr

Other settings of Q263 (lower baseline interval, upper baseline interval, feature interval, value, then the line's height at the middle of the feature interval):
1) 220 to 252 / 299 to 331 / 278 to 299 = 0.00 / 5.73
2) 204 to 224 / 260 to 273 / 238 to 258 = -0.05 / 5.45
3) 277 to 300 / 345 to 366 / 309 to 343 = 0.00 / 5.77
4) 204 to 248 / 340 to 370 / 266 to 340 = -0.02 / 5.65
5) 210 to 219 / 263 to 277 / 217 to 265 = -0.04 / 5.55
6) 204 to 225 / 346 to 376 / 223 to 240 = -0.14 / 5.07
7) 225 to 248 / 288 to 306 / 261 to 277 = 0.00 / 5.75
